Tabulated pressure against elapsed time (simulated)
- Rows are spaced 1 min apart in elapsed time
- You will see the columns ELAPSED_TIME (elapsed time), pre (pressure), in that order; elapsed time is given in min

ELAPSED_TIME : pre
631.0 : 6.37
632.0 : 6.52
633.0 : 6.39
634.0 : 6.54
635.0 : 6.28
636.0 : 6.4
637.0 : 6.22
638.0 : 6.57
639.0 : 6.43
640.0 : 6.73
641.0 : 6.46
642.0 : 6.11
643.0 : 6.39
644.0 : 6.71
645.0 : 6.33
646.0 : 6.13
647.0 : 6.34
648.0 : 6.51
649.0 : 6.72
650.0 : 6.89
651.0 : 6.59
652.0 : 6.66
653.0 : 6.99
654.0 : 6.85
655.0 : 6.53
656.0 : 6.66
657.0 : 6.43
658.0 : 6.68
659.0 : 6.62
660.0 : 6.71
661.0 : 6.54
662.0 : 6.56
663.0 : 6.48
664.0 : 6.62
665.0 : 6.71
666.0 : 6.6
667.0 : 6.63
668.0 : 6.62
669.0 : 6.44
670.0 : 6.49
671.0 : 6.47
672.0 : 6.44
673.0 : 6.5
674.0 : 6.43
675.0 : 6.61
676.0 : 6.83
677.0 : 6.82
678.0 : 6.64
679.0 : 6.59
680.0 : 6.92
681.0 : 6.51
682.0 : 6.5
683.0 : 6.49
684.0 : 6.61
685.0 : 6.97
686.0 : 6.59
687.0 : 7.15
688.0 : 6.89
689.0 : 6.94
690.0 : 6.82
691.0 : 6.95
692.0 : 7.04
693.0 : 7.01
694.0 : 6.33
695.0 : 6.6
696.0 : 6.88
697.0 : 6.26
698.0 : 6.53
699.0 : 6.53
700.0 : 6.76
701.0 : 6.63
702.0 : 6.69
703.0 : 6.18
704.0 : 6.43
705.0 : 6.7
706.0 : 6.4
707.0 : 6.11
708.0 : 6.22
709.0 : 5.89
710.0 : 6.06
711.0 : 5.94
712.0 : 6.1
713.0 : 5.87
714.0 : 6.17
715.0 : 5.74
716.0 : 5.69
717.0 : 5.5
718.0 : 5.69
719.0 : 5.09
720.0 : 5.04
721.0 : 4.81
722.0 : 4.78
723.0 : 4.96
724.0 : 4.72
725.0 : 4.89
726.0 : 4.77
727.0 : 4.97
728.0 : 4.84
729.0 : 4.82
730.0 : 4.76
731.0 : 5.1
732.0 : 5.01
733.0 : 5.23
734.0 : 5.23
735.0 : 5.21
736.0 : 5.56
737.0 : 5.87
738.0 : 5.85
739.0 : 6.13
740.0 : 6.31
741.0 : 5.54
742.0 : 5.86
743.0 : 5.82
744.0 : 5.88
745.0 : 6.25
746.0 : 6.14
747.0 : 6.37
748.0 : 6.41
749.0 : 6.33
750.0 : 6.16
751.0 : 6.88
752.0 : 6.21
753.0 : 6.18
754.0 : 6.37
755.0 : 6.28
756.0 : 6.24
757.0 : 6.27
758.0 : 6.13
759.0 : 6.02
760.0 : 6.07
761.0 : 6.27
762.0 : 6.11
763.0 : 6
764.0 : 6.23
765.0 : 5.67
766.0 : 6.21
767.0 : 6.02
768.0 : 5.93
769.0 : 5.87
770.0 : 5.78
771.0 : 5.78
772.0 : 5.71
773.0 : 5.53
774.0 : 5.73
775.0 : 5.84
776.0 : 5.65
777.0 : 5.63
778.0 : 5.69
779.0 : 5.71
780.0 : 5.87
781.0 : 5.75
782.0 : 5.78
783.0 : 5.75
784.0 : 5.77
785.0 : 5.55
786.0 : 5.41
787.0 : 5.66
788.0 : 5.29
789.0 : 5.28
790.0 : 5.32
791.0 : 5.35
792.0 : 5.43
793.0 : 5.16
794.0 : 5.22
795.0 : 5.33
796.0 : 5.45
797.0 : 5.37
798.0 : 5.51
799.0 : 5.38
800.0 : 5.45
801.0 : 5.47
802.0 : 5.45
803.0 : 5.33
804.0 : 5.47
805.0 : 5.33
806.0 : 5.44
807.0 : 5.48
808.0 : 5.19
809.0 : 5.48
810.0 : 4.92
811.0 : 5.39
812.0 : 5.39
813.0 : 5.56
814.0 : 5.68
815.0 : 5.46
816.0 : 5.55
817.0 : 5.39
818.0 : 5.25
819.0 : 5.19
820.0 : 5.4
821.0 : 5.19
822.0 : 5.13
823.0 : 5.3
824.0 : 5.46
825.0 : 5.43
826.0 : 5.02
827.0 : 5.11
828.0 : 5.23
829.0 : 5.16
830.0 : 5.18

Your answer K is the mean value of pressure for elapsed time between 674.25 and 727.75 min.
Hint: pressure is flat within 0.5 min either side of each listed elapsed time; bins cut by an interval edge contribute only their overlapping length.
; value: 6.2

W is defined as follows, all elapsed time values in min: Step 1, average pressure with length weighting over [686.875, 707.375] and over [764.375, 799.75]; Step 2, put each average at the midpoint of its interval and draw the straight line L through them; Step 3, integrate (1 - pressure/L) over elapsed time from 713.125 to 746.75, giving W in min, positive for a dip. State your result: 4.5 min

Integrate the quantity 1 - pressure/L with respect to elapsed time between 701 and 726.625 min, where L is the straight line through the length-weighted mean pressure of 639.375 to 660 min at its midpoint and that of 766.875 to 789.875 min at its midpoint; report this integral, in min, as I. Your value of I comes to 1.8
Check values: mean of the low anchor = 6.57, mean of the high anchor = 5.68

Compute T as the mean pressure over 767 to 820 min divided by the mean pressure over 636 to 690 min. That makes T 0.8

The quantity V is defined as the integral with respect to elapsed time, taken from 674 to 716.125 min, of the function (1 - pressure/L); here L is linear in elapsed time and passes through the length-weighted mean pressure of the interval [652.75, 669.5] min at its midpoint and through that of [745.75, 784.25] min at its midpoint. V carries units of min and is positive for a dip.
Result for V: -0.6 min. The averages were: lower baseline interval 6.62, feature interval 6.52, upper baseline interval 6.01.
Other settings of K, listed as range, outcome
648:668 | 6.65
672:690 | 6.7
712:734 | 5.19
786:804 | 5.38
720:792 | 5.7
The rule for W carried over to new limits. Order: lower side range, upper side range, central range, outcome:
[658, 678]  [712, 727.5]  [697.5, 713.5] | -1.92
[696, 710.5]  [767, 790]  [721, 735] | 2.79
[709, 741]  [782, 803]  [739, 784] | -4.91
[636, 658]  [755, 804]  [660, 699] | -2.02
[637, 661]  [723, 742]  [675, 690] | -1.74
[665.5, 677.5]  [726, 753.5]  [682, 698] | -1.04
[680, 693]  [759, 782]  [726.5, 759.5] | 1.81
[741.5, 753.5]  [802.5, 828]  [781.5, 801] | 0.69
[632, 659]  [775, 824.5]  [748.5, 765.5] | -1.35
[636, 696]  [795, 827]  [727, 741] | 1.53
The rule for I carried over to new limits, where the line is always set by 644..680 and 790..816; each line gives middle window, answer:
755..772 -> -0.91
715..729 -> 2.33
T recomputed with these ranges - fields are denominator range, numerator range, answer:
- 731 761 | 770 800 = 0.93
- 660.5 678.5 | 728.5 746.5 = 0.85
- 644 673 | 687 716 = 0.98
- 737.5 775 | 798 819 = 0.89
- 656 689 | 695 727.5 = 0.88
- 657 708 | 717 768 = 0.86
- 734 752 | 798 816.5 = 0.90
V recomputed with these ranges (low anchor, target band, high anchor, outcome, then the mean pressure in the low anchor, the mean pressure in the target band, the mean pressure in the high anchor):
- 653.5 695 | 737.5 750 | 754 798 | -0.1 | 6.66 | 6.08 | 5.75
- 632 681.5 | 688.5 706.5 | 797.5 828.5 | -1.2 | 6.56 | 6.65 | 5.36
